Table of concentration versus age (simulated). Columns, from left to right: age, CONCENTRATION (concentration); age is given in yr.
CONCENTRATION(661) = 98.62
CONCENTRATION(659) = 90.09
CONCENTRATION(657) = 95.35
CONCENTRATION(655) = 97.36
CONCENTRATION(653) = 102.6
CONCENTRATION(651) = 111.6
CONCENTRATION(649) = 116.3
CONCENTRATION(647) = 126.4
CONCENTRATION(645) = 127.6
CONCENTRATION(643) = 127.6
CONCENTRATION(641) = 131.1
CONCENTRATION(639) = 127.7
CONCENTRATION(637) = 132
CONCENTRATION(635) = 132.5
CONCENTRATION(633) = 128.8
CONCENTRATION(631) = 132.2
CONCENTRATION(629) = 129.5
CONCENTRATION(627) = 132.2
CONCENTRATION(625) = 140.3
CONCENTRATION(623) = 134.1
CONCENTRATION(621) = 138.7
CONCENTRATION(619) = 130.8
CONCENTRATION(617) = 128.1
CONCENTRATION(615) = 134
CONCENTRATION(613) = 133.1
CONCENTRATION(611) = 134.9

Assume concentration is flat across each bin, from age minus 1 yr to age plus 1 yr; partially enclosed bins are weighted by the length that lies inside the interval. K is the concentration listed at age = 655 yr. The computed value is 97.36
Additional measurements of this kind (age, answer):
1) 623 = 134.1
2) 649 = 116.3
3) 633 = 128.8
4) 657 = 95.35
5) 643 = 127.6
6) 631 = 132.2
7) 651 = 111.6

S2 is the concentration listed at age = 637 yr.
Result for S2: 132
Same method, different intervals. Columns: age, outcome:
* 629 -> 129.5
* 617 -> 128.1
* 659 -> 90.09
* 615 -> 134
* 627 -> 132.2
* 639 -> 127.7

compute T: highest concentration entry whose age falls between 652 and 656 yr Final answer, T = 102.6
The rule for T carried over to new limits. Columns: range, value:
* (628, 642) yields 132.5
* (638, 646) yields 131.1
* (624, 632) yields 140.3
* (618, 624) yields 138.7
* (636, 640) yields 132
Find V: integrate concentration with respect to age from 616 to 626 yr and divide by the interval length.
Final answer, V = 134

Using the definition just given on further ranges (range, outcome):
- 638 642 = 129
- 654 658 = 96.4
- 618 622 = 135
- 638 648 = 128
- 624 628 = 136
